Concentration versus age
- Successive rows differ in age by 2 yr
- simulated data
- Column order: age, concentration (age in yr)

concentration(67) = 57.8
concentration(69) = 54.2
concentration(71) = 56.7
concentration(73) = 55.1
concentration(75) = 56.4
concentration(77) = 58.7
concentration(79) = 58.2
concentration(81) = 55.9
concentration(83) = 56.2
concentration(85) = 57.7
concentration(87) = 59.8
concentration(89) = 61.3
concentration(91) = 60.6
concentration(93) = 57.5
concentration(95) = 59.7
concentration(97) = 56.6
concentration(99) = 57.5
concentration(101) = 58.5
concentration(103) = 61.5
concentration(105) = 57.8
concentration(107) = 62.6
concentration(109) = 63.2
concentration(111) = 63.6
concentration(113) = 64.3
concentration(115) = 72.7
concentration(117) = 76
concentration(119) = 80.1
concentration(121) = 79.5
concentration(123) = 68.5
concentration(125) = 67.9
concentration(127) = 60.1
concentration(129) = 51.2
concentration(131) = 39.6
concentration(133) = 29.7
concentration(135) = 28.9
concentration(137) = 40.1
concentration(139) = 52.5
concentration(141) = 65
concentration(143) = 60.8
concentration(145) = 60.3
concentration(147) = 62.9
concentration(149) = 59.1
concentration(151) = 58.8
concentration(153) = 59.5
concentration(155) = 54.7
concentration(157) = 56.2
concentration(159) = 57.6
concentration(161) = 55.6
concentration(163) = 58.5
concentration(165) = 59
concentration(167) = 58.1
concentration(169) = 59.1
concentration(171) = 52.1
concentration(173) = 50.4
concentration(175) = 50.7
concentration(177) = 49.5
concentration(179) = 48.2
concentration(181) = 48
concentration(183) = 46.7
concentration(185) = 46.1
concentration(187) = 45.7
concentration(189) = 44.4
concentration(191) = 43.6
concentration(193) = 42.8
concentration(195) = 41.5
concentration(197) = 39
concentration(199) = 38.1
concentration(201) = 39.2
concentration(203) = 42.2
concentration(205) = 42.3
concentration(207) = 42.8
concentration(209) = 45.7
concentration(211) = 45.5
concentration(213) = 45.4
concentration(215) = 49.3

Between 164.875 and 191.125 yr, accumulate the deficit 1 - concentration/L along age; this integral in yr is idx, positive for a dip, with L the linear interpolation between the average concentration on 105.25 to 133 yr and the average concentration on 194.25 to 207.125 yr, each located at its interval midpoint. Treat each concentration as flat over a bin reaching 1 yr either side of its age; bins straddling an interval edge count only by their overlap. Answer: -1.6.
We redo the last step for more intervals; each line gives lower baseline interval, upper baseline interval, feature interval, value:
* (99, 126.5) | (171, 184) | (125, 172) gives 2.03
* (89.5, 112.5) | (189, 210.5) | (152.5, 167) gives -2.37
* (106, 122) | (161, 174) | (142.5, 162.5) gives 0.54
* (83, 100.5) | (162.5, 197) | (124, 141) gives 2.19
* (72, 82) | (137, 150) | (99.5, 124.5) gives -4.07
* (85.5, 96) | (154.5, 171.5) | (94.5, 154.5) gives -0.83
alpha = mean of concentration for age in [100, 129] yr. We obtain 66.3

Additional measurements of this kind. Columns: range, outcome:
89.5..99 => 58.6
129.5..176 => 53.4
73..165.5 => 58.7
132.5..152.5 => 52.6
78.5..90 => 58.2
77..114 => 59.6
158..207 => 48.2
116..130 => 69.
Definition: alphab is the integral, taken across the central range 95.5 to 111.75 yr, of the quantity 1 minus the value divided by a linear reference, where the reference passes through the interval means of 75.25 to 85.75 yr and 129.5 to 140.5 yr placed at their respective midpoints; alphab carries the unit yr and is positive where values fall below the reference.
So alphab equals -3.3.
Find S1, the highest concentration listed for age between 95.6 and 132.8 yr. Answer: 80.1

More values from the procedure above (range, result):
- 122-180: 68.5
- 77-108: 62.6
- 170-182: 52.1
